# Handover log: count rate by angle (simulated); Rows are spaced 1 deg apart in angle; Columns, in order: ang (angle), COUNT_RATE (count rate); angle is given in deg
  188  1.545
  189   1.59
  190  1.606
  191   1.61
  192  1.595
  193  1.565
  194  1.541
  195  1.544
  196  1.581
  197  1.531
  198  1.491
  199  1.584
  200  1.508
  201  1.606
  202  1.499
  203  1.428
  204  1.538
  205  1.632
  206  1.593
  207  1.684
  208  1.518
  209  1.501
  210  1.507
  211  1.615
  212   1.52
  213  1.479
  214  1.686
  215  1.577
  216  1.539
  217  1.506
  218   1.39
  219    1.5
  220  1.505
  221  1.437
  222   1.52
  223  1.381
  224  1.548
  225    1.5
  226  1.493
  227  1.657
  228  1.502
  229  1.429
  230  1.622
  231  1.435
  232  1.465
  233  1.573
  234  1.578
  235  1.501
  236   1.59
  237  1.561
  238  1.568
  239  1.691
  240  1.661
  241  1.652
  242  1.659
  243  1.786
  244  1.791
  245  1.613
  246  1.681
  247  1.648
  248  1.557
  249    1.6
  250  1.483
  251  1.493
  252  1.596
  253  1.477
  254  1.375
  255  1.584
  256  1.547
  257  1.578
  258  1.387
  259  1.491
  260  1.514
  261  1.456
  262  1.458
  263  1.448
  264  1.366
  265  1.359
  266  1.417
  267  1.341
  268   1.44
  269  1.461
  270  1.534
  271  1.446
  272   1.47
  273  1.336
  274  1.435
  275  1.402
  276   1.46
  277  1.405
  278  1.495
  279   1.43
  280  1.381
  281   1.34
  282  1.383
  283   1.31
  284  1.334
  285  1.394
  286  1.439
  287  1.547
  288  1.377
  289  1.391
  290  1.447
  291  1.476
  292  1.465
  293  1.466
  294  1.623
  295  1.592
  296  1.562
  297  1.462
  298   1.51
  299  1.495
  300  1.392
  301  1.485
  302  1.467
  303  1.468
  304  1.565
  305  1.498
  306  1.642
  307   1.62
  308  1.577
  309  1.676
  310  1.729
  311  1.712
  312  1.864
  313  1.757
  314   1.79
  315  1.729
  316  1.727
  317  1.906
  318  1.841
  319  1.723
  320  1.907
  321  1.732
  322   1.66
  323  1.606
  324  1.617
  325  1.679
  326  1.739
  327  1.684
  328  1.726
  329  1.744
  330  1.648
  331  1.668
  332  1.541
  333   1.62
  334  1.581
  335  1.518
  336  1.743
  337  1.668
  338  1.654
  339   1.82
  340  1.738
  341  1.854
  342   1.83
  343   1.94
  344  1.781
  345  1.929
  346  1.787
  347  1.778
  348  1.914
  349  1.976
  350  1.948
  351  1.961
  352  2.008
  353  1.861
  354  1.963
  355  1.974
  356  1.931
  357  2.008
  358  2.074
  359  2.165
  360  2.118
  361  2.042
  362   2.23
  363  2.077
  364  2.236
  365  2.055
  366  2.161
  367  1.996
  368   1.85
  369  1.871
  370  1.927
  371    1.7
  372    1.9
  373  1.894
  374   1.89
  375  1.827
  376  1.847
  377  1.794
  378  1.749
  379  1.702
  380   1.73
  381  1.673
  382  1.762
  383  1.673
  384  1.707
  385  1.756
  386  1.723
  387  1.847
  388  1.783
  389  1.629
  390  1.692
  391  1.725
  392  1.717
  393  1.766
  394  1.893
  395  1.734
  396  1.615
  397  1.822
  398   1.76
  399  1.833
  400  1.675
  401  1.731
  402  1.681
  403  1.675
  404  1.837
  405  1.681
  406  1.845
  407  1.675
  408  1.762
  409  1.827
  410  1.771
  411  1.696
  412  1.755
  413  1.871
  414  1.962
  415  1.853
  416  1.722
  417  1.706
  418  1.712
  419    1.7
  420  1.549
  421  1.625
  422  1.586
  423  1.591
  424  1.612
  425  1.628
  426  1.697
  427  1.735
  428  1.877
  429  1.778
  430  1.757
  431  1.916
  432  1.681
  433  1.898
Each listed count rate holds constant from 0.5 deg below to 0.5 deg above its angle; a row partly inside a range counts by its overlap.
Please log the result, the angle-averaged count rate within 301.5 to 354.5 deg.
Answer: 1.74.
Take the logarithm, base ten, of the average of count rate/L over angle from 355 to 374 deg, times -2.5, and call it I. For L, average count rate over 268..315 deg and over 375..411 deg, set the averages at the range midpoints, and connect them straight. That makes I -0.196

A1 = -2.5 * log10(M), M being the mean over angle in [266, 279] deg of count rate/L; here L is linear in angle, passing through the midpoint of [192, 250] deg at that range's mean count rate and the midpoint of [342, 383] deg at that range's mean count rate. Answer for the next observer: 0.18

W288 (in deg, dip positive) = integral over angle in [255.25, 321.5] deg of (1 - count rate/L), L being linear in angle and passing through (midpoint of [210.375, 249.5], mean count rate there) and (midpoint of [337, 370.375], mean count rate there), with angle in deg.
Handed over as 8.5 deg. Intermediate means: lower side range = 1.56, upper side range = 1.95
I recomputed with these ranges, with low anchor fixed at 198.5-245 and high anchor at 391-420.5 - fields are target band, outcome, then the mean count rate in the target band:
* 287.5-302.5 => 0.107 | 1.48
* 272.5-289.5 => 0.155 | 1.4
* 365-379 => -0.098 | 1.88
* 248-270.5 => 0.085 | 1.47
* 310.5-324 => -0.065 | 1.76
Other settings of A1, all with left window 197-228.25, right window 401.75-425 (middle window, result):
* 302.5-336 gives -0.03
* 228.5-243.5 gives -0.02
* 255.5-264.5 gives 0.07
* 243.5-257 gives 0.00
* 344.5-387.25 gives -0.14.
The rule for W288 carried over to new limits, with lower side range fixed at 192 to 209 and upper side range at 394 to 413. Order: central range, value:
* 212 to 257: 0.86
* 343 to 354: -1.31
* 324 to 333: 0.03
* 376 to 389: -0.09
